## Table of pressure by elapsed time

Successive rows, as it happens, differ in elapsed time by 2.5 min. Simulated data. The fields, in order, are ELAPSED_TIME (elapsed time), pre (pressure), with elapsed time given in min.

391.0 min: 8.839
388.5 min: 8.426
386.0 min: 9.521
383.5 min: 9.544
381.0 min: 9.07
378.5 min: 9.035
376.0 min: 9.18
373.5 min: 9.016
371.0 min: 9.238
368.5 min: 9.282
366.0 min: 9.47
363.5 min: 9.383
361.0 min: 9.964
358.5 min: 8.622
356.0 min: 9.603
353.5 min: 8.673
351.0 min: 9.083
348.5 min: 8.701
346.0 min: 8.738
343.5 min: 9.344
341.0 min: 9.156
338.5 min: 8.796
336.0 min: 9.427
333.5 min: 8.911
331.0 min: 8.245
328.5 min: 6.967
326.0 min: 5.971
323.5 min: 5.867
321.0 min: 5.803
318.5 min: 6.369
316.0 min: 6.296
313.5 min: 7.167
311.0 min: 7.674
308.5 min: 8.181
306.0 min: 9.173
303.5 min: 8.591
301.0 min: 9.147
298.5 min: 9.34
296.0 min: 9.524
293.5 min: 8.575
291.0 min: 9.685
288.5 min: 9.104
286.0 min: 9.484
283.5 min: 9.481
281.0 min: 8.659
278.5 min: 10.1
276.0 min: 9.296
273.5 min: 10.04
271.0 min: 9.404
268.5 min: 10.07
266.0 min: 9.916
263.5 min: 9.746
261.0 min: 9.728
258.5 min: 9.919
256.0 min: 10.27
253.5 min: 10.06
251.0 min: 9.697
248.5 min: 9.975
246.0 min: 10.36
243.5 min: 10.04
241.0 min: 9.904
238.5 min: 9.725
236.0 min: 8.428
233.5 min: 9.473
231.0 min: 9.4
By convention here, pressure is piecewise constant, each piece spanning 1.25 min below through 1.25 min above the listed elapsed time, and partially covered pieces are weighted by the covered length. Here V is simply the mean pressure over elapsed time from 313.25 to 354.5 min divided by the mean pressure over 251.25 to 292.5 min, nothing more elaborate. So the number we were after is 0.8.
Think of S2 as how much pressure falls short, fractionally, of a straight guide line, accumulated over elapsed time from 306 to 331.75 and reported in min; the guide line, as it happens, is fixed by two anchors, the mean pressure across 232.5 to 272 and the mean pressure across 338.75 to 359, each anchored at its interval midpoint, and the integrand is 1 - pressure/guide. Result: 6.4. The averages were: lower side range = 9.8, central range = 6.94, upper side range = 8.99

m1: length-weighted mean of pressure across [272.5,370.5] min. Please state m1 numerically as 8.61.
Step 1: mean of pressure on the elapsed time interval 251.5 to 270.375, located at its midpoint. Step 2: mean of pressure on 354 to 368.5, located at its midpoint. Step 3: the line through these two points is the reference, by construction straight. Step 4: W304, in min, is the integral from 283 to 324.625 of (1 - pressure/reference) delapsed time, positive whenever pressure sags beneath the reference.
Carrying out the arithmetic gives 6.5 min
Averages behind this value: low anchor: 9.93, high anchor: 9.36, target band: 8.19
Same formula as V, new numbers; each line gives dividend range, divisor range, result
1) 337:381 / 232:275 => 0.93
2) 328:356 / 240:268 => 0.88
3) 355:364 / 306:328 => 1.38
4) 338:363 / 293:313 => 1.04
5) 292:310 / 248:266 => 0.90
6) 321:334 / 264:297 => 0.73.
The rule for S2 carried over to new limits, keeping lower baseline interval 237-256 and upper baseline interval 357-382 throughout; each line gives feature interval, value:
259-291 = 0.6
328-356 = 1.7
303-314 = 1.6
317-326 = 3.3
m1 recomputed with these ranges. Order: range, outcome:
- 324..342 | 8.1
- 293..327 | 7.68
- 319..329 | 6.11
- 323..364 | 8.59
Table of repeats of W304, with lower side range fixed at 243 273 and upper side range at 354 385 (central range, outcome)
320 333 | 3.8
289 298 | 0.4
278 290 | 0.6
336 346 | 0.4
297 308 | 0.7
